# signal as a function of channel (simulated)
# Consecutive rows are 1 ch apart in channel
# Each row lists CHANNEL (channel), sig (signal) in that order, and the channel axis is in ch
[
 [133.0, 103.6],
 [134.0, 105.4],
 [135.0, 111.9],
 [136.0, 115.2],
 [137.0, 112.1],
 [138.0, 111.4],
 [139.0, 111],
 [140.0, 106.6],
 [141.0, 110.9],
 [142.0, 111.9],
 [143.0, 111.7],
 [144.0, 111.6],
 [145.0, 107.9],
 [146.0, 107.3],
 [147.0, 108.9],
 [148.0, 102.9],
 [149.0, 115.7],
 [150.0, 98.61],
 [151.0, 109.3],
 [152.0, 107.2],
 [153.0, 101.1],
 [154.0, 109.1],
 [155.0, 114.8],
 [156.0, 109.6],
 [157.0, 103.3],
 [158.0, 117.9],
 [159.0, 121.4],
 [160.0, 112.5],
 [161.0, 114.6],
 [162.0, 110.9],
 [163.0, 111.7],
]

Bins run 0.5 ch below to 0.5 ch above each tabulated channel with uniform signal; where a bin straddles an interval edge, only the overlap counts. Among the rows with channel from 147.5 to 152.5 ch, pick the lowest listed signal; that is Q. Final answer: 98.61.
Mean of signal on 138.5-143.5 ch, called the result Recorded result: 110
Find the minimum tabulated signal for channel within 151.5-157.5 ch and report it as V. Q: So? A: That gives 101.1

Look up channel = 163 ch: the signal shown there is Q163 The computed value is 111.7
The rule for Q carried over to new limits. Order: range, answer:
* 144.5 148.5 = 102.9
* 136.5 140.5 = 106.6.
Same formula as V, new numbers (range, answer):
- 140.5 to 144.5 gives 110.9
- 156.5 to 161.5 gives 103.3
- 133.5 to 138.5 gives 105.4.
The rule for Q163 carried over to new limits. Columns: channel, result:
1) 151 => 109.3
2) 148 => 102.9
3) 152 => 107.2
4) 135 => 111.9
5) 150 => 98.61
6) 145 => 107.9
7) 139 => 111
